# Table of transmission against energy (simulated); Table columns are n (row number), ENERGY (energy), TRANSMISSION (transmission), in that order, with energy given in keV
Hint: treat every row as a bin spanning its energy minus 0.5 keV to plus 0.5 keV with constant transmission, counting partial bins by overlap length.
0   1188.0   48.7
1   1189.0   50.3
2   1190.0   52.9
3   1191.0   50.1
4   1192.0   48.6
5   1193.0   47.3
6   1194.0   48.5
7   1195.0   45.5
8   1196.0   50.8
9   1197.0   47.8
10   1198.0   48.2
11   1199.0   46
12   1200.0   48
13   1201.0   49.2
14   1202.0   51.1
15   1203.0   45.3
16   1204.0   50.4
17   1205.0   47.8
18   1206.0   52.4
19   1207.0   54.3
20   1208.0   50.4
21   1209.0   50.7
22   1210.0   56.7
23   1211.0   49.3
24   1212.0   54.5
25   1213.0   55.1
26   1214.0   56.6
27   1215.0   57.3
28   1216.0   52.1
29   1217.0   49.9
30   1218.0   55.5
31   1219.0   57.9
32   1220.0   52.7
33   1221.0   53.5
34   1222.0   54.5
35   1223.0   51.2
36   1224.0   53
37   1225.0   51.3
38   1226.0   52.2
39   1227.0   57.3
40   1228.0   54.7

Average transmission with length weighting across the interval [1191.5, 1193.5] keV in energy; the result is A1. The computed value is 48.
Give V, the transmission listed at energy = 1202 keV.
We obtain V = 51.1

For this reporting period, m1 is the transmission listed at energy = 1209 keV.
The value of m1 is 50.7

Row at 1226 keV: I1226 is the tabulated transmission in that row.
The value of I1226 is 52.2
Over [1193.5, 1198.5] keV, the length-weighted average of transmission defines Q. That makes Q 48.2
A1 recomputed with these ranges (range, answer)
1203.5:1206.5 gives 50.2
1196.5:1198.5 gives 48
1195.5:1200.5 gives 48.2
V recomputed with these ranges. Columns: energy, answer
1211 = 49.3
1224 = 53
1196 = 50.8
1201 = 49.2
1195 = 45.5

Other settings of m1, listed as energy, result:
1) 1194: 48.5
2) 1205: 47.8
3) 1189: 50.3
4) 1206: 52.4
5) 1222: 54.5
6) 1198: 48.2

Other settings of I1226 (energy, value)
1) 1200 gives 48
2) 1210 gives 56.7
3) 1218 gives 55.5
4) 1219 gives 57.9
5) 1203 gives 45.3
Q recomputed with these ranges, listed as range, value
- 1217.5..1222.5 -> 54.8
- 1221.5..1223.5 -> 52.9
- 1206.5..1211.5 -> 52.3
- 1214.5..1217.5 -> 53.1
